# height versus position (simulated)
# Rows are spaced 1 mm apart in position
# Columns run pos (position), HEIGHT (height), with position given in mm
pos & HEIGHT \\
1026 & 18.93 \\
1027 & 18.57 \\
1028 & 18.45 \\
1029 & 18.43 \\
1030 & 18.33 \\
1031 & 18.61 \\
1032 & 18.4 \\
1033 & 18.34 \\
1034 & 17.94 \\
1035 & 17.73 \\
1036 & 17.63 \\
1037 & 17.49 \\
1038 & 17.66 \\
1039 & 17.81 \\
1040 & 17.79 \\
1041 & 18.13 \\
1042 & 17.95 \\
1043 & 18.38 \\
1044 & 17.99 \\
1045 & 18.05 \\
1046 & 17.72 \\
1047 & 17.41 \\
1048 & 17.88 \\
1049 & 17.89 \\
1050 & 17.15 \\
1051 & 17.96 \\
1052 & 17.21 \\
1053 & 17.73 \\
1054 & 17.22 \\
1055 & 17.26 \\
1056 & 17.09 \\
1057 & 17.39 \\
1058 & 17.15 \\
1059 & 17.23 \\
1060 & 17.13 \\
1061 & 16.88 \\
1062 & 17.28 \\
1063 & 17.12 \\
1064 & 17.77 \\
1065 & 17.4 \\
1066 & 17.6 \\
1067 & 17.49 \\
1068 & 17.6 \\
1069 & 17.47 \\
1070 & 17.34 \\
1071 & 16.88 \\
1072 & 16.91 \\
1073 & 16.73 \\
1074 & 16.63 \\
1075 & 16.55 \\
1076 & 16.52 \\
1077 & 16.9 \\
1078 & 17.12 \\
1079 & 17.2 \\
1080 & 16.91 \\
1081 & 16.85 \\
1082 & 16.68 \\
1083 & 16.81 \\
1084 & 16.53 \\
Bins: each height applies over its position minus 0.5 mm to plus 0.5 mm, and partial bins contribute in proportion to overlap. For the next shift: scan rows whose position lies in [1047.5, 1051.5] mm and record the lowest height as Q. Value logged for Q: 17.15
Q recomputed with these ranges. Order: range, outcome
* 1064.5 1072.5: 16.88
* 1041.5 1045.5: 17.95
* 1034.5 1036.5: 17.63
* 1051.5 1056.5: 17.09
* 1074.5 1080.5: 16.52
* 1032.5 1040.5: 17.49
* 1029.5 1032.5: 18.33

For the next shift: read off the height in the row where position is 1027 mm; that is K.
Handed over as 18.57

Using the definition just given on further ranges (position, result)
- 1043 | 18.38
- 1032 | 18.4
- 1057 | 17.39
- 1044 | 17.99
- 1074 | 16.63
